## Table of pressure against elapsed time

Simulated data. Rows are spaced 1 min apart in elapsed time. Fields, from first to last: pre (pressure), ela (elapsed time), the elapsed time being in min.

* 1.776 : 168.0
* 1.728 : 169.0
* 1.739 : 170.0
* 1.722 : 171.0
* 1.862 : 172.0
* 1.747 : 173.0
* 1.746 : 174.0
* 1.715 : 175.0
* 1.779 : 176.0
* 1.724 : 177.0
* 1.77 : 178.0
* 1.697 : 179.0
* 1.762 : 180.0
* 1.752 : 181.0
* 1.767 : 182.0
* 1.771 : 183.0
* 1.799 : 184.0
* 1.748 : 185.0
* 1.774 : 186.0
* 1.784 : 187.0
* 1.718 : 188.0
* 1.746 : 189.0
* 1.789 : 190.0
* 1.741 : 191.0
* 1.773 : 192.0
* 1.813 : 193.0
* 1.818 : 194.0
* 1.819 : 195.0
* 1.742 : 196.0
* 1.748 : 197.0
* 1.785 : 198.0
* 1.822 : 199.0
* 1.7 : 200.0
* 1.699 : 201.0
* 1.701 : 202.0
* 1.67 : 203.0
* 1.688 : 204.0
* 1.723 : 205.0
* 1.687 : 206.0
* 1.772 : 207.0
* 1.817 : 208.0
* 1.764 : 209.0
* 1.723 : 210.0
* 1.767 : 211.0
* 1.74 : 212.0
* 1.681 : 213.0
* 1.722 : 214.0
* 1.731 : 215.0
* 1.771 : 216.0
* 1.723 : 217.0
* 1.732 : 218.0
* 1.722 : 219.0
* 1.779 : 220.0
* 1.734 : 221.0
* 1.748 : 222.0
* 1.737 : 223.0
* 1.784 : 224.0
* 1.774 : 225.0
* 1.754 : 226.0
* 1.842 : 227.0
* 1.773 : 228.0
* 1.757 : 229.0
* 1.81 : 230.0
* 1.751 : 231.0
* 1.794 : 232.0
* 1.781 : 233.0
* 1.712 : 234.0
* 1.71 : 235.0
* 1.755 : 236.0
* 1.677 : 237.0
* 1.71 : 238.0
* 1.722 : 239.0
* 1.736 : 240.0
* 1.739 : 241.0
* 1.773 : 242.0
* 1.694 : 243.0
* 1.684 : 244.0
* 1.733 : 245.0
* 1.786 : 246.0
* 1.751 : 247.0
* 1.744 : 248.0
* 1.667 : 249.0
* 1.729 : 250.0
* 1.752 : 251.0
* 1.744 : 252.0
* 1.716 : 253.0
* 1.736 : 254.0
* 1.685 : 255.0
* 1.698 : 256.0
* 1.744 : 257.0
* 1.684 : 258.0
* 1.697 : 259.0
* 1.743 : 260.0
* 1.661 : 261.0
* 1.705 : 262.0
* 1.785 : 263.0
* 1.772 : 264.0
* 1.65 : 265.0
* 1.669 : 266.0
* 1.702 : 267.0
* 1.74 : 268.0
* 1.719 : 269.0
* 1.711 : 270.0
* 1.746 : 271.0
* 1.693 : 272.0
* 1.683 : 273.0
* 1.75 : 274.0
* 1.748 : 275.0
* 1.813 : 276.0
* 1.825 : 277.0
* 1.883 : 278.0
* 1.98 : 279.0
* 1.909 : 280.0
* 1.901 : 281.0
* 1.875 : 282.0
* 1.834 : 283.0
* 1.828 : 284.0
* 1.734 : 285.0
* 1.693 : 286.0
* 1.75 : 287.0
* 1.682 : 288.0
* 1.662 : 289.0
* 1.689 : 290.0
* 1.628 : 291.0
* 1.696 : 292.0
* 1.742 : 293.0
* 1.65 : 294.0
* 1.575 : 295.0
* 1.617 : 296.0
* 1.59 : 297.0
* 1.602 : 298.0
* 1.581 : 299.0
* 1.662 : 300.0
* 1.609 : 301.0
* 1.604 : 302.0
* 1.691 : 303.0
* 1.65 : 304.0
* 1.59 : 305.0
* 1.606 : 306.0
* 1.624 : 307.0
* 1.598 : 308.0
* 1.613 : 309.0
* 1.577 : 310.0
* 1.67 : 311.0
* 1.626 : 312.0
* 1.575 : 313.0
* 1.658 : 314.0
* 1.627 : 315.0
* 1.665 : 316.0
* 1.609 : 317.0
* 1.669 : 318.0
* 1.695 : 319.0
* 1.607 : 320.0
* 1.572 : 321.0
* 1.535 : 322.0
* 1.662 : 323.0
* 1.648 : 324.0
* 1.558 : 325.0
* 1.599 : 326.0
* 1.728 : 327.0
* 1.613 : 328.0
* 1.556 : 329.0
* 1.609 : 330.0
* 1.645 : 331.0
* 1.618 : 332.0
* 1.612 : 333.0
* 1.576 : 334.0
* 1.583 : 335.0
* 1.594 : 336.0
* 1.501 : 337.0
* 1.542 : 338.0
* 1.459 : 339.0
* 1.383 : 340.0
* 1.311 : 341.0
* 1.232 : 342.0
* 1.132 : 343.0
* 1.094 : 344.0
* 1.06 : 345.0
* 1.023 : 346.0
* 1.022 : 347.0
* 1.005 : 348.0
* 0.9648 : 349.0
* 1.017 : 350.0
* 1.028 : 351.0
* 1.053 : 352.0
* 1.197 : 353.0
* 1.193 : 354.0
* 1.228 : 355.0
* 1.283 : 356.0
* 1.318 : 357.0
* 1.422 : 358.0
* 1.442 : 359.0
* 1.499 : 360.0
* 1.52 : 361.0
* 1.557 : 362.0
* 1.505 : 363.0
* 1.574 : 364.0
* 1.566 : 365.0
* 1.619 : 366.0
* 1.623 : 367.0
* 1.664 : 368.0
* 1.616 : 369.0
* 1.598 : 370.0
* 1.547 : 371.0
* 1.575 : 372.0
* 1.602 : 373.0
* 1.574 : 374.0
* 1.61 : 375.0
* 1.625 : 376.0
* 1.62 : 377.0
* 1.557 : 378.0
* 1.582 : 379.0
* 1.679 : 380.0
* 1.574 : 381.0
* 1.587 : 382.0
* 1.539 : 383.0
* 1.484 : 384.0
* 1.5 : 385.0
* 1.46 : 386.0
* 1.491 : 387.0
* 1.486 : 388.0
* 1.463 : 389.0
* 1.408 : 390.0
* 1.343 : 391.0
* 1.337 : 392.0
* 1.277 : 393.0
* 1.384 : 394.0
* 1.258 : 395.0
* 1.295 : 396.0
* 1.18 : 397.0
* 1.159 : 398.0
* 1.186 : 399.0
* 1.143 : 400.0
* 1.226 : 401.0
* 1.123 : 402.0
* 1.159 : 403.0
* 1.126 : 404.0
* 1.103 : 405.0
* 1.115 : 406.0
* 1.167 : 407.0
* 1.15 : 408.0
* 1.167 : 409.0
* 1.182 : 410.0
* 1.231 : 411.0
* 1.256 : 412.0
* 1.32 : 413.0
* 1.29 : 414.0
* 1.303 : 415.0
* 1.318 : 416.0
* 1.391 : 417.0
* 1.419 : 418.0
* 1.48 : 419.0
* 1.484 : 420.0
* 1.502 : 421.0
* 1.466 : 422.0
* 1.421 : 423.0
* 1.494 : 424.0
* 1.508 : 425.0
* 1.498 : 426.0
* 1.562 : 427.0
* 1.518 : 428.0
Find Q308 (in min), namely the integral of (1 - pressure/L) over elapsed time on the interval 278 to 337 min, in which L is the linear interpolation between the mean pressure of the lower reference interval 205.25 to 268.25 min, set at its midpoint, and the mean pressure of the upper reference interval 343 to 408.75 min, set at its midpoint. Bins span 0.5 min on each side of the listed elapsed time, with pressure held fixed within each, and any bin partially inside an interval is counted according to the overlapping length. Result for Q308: -4.4 min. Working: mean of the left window 1.74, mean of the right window 1.36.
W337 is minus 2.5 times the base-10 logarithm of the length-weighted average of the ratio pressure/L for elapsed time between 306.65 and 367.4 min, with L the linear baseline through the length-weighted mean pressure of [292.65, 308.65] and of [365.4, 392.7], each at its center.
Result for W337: 0.09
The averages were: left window 1.62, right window 1.54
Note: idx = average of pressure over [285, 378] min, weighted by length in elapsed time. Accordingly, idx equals 1.52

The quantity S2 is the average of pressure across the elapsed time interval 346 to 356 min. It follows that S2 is 1.09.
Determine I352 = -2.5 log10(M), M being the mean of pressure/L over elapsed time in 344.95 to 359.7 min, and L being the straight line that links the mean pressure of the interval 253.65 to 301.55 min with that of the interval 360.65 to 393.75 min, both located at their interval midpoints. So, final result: 0.34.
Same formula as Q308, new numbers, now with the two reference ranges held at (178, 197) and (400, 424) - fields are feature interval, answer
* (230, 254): -1.3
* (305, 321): -1.4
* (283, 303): -1.7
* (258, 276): -1.4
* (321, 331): -1.0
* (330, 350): 1.5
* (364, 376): -2.0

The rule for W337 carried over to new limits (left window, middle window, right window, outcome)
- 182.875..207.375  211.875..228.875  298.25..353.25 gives -0.03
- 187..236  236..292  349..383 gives -0.06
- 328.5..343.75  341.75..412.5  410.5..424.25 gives 0.07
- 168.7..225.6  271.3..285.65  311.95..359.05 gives -0.17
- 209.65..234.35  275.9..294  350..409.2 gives -0.11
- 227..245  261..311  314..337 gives -0.02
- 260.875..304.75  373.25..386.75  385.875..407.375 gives -0.18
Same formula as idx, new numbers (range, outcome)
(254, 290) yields 1.75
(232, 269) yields 1.72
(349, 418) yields 1.37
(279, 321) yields 1.67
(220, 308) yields 1.72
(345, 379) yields 1.4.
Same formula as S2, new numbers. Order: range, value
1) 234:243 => 1.72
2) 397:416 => 1.19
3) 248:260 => 1.72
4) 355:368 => 1.49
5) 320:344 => 1.53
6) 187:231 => 1.75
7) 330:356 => 1.29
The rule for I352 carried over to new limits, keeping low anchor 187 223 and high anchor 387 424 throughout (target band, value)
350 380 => -0.07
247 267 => -0.06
